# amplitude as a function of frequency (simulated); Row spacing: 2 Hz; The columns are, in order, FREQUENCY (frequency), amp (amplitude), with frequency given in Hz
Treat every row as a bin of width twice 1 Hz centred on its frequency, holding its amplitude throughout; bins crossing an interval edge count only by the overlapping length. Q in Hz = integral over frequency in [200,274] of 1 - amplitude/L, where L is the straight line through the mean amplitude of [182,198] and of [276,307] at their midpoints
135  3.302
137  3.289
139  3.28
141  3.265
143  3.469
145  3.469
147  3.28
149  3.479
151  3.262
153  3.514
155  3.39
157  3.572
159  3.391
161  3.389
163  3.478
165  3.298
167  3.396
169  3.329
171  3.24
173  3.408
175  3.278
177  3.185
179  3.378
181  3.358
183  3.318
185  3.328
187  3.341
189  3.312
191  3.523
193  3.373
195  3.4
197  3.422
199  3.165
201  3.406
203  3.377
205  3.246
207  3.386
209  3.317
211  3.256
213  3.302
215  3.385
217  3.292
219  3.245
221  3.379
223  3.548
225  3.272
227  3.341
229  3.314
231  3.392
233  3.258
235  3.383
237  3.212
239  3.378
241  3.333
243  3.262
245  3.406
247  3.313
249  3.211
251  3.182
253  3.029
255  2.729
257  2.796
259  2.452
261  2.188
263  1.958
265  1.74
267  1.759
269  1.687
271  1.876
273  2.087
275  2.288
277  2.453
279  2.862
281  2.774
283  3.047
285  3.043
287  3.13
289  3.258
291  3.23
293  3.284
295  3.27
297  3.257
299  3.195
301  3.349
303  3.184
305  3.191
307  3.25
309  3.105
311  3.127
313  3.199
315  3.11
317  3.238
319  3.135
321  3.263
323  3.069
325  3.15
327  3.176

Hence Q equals 6.1 Hz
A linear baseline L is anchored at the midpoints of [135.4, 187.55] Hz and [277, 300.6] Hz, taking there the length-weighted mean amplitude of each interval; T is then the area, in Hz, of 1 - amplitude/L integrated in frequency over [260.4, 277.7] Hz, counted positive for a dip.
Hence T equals 6.3 Hz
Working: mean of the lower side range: 3.36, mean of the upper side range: 3.1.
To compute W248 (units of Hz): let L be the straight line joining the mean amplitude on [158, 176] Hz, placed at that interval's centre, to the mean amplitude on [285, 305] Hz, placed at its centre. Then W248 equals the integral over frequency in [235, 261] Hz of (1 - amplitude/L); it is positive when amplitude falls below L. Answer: 1.5 Hz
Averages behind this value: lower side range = 3.36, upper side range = 3.23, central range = 3.08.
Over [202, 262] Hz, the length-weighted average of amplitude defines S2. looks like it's 3.21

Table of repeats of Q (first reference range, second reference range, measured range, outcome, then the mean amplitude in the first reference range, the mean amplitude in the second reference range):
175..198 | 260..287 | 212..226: -1.79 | 3.35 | 2.32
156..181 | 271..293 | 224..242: -1.66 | 3.36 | 2.8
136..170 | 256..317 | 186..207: -1.12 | 3.39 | 2.78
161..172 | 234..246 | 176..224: -0.03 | 3.35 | 3.33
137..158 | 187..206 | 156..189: 0.20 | 3.39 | 3.36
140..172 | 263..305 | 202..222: -1.40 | 3.39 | 2.73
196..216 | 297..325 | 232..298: 8.66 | 3.33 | 3.19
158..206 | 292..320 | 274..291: 1.86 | 3.35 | 3.21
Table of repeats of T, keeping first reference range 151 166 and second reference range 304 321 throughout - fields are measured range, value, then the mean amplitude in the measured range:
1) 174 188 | 0.3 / 3.31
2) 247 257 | 0.7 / 3.04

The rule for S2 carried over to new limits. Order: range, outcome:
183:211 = 3.35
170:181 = 3.3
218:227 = 3.36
